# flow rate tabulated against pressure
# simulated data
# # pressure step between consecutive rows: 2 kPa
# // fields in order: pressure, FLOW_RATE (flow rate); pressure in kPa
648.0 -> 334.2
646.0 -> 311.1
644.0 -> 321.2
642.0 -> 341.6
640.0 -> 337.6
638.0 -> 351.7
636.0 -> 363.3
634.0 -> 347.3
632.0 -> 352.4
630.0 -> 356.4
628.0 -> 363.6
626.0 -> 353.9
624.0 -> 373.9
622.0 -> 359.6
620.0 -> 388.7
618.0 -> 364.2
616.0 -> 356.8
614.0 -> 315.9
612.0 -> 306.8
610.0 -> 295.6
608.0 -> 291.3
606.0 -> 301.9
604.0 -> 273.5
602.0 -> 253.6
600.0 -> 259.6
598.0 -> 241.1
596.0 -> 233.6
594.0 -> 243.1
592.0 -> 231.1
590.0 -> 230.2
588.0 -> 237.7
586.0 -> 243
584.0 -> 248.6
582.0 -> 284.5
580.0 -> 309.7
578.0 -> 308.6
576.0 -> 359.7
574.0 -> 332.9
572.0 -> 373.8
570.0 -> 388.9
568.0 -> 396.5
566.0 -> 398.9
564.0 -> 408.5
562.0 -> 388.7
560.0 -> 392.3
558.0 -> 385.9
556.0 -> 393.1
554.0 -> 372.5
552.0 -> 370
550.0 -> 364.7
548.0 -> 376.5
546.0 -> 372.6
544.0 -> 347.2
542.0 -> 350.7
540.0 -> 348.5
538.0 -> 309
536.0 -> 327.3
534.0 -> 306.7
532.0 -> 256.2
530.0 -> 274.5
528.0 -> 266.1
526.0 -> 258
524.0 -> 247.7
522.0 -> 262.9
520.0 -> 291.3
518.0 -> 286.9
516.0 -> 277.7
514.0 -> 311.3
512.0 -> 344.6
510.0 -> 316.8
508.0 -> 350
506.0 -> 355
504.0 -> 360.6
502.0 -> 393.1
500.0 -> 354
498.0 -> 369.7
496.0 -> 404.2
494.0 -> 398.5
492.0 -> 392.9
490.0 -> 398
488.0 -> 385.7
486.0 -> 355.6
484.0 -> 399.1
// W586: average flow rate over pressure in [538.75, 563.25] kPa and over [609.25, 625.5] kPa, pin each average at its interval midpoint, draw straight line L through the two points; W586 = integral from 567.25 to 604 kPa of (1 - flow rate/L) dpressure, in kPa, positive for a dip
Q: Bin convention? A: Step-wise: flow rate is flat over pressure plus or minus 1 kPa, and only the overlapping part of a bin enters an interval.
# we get 7.4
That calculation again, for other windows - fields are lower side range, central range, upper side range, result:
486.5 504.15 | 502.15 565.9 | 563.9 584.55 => 5.5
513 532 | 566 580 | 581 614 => -4.9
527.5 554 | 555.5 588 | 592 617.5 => -4.1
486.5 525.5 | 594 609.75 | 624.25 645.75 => 3.7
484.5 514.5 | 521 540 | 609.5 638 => 4.2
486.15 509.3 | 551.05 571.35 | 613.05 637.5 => -1.2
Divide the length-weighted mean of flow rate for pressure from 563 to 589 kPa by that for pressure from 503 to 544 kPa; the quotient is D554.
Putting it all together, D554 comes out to 1.08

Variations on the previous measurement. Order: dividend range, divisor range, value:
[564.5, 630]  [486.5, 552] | 0.93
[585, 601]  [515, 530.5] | 0.89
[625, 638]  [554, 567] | 0.91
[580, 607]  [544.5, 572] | 0.66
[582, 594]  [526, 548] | 0.77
